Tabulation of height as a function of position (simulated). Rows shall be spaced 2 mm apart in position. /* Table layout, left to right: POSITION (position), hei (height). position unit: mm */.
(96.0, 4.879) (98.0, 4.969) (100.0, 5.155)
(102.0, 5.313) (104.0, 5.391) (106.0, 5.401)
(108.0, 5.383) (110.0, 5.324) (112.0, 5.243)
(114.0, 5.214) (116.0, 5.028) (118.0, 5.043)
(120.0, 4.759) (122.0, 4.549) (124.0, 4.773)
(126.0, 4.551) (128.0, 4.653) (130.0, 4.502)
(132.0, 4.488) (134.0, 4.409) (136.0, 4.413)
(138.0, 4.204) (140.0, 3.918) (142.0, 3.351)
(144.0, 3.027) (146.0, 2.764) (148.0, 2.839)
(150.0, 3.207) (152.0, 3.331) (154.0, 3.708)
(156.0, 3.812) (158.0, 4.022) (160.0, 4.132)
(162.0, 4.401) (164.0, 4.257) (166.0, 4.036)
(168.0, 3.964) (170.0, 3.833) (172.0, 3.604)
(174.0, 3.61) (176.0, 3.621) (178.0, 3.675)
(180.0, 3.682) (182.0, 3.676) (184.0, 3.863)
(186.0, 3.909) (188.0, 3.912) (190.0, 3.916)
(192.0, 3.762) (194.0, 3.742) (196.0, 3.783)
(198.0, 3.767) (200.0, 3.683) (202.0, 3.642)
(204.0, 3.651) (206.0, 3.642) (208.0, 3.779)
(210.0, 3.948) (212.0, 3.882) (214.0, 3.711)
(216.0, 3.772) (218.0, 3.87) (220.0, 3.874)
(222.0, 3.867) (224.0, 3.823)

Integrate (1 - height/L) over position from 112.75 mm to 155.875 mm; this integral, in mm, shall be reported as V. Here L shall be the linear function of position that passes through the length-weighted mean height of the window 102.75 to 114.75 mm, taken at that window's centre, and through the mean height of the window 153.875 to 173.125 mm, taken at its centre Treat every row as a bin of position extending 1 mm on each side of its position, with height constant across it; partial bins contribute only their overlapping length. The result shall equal 5.5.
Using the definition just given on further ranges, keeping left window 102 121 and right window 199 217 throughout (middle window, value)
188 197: 0.4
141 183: 7.4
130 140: 1.0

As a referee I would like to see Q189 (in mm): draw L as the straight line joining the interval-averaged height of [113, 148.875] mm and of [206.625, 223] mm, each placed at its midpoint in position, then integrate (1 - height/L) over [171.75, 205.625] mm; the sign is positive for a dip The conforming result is 1.9 mm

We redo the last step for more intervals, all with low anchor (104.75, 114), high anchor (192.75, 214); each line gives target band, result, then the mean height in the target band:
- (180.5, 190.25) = 0.5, 3.84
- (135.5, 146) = 2.5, 3.66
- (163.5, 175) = 1.2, 3.87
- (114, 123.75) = 0.5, 4.88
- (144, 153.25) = 3.2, 3.05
